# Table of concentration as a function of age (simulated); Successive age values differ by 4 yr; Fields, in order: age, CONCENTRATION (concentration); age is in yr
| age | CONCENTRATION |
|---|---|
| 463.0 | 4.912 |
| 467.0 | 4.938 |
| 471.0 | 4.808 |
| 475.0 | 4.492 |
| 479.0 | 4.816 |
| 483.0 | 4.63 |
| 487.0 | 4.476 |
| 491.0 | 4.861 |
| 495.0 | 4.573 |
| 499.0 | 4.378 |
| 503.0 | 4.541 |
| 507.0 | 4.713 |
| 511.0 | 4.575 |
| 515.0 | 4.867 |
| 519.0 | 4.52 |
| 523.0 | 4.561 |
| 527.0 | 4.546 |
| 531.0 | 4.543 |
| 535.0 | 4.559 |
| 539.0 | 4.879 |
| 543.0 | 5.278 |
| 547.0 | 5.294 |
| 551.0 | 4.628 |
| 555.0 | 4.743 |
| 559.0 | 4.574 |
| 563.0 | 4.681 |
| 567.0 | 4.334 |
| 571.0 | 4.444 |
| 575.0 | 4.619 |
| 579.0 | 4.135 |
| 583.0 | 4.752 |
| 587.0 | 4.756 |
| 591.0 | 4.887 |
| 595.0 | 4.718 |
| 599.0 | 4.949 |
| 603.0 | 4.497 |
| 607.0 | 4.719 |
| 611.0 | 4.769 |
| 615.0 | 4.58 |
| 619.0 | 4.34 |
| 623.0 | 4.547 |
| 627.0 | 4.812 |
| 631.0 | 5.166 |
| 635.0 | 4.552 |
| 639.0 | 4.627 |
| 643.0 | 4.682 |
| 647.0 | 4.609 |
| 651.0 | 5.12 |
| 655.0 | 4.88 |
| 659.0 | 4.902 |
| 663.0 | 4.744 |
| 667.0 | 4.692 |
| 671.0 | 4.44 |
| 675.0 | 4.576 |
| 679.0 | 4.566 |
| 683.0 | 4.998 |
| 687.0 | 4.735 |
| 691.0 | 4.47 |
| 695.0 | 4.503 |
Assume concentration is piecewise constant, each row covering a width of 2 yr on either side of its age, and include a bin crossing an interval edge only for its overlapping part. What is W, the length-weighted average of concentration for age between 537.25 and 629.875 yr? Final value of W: 4.7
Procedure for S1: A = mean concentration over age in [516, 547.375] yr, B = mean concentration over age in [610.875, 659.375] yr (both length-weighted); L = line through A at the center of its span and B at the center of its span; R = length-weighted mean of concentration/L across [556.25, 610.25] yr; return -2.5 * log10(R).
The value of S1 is 0.03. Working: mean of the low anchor 4.75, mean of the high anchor 4.73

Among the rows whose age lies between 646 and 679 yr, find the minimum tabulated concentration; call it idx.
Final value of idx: 4.44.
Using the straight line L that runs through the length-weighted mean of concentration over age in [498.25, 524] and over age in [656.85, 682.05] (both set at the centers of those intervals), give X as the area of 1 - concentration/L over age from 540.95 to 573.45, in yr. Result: -0.9 yr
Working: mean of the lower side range 4.61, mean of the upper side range 4.67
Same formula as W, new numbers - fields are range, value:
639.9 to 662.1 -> 4.82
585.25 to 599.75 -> 4.82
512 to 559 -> 4.75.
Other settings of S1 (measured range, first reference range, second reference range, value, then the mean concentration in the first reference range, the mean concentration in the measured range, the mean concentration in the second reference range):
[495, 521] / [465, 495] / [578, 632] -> 0.02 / 4.71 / 4.6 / 4.69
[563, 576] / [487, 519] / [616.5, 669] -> 0.05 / 4.63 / 4.49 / 4.74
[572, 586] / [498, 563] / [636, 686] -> 0.05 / 4.7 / 4.52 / 4.73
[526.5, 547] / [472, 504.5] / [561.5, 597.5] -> -0.05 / 4.6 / 4.83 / 4.6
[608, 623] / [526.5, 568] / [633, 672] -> 0.04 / 4.75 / 4.57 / 4.73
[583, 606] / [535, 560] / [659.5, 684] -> 0.01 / 4.89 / 4.76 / 4.67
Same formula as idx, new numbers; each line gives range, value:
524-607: 4.135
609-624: 4.34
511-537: 4.52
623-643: 4.547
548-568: 4.334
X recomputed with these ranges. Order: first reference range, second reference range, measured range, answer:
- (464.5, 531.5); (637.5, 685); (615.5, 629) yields 0.4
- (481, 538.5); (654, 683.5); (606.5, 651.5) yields -0.2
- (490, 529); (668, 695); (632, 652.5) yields -0.5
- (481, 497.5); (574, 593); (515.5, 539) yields 0.2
